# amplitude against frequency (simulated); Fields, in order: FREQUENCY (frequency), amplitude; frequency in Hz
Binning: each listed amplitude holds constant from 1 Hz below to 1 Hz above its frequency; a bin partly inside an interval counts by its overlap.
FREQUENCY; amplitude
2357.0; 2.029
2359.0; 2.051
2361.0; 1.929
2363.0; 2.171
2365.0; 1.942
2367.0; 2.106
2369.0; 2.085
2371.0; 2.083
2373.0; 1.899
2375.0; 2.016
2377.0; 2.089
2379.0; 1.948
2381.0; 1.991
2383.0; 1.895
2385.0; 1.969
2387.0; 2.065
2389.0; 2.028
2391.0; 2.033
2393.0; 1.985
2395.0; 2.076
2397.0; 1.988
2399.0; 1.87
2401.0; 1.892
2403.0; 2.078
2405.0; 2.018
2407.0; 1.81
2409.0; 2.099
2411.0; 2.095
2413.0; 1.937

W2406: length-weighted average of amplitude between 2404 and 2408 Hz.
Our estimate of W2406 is 1.91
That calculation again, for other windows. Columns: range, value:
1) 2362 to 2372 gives 2.08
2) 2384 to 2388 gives 2.02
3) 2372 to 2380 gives 1.99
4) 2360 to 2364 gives 2.05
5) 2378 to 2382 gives 1.97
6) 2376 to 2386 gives 1.98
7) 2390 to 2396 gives 2.03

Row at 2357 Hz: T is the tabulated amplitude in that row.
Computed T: 2.029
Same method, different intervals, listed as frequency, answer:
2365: 1.942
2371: 2.083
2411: 2.095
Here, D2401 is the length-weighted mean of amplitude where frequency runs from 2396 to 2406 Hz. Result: 1.97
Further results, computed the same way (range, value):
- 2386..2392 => 2.04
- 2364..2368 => 2.02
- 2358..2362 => 1.99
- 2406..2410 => 1.95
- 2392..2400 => 1.98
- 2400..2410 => 1.98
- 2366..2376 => 2.04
